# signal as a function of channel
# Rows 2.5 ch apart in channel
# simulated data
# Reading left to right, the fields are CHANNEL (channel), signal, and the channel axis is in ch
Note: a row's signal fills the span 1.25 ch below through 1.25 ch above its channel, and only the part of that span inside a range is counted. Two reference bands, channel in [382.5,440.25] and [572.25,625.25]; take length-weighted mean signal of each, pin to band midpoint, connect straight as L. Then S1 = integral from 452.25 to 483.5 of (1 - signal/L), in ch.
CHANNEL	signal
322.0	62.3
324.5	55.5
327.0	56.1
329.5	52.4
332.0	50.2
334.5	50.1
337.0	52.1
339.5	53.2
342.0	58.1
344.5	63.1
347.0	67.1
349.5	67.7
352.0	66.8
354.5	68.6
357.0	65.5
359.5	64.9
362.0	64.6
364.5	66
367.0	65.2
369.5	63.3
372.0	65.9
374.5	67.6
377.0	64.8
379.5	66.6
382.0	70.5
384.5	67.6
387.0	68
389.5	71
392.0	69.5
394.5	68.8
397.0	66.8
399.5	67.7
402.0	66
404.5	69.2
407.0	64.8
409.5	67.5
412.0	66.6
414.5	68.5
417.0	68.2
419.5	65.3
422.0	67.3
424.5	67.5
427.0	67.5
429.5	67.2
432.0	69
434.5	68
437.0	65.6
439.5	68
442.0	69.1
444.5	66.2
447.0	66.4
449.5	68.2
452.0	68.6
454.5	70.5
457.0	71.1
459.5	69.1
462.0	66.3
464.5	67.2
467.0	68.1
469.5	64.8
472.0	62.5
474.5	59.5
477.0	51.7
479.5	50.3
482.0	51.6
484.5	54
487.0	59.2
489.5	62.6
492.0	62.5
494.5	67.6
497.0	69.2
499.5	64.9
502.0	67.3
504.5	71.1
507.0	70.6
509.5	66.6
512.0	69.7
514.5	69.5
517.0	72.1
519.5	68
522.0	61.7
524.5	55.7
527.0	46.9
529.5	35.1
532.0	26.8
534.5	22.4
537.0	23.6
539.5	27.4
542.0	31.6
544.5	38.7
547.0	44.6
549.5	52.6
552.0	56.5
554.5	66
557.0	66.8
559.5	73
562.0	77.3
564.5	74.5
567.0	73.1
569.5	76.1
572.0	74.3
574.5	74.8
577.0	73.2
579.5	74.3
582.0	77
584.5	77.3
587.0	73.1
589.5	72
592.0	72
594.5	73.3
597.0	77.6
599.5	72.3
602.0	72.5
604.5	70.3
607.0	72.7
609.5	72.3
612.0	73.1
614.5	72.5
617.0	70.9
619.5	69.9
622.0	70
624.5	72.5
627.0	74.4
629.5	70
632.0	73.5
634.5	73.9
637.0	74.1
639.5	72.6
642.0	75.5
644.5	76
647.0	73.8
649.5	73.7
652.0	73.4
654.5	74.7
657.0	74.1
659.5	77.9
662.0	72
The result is 2.9 ch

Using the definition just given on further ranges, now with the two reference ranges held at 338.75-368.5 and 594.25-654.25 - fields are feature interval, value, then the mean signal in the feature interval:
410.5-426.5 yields -0.2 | 67.2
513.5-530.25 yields 2.6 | 59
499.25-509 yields 0.1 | 68.7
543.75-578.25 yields 2.3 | 66.2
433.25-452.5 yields -0.1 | 67.5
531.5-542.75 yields 7.1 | 26.1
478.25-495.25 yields 2.6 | 58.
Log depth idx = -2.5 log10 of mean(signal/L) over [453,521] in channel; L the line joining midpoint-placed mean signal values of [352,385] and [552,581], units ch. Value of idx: 0.08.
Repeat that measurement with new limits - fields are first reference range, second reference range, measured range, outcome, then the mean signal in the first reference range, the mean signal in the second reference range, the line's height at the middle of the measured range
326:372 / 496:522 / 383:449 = -0.06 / 61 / 68.6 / 64.2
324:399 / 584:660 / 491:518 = 0.01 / 63.4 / 73.2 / 68.8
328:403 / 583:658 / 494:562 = 0.25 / 64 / 73.1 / 69.8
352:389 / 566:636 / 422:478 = 0.04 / 66.5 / 73.2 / 68.8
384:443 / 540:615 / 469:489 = 0.20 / 67.7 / 68.1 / 67.8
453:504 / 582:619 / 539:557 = 0.40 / 63.1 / 73.1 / 68.8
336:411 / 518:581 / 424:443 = -0.09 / 65.7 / 55.9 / 62.4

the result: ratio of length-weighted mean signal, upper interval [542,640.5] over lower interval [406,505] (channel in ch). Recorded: 1.07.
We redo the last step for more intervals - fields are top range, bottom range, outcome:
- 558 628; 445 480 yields 1.13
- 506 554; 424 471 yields 0.73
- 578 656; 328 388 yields 1.17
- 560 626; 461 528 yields 1.16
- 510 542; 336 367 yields 0.76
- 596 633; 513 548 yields 1.61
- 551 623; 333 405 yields 1.12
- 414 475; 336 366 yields 1.06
